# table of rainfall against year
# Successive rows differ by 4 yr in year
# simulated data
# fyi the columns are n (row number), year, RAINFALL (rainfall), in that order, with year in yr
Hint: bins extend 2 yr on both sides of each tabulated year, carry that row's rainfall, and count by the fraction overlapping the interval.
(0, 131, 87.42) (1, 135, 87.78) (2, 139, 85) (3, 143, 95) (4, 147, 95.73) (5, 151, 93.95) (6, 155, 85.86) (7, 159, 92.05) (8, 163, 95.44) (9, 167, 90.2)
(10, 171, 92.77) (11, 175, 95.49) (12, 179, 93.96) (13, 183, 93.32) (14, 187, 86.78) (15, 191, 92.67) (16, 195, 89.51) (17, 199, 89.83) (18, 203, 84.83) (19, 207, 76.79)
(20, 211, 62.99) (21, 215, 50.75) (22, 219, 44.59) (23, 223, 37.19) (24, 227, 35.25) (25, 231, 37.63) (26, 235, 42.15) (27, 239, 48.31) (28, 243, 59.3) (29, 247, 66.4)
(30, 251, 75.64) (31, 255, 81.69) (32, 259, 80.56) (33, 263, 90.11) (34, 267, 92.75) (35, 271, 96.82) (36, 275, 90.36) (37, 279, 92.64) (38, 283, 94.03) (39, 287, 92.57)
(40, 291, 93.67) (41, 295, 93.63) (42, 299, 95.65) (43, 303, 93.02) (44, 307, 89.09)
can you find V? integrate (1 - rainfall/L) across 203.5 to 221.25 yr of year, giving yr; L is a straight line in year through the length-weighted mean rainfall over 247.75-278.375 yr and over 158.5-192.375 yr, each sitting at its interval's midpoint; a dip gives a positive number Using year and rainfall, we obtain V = 5.8 yr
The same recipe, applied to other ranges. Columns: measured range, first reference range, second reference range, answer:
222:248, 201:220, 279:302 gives 9.8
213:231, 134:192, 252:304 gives 9.8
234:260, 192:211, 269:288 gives 7.1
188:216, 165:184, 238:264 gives 2.1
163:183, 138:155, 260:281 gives -0.3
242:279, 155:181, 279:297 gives 4.2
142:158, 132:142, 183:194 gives -0.8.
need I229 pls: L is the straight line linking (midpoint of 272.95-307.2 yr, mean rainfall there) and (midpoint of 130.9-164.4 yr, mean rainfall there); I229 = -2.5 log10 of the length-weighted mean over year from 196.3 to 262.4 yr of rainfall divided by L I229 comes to 0.43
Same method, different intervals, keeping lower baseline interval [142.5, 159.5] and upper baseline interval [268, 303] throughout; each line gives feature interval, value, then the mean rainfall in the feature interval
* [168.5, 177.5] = -0.02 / 93.9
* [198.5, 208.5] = 0.12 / 83.3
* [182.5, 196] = 0.03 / 90.3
